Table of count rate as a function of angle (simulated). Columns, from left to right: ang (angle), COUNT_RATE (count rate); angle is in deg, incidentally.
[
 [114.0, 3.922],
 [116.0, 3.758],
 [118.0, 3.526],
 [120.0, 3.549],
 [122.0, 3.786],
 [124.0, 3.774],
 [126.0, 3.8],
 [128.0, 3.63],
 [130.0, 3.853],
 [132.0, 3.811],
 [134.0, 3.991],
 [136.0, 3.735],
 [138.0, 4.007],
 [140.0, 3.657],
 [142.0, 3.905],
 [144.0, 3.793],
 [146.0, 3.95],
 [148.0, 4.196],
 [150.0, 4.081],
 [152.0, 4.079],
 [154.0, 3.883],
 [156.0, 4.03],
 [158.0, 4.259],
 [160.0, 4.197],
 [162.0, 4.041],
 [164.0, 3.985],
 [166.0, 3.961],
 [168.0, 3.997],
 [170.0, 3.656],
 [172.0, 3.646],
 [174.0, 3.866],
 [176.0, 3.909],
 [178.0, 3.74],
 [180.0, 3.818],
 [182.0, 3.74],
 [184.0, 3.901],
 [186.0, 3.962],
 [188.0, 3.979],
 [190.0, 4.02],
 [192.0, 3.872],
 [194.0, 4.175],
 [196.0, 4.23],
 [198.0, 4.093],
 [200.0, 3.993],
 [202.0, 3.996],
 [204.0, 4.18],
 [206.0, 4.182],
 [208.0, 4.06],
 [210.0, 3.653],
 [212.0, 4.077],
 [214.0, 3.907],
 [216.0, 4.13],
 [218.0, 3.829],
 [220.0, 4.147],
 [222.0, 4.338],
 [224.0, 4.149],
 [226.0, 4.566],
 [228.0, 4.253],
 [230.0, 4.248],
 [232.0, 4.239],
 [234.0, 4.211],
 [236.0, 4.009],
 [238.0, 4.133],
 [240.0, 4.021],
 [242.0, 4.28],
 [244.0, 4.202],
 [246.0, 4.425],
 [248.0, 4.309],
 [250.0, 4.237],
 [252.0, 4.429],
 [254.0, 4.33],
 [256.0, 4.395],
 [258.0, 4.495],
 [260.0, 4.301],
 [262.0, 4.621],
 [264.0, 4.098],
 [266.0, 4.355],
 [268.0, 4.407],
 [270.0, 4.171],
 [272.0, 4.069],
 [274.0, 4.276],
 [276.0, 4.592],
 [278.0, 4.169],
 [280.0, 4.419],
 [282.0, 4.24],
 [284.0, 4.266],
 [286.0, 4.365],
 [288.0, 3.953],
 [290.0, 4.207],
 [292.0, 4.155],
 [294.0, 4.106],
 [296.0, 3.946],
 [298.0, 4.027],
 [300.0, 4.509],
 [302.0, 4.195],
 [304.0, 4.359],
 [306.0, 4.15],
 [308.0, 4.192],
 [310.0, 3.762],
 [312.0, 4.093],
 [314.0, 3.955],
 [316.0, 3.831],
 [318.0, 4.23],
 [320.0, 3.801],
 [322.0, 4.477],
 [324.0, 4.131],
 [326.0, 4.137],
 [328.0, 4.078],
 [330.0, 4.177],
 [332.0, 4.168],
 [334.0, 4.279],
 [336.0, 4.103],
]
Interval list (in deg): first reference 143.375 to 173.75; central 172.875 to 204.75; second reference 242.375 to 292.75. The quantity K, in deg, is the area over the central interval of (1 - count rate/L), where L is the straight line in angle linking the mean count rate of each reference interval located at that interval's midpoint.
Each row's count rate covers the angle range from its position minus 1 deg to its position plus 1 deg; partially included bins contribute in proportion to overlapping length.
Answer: 0.8 deg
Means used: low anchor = 3.98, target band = 3.96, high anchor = 4.3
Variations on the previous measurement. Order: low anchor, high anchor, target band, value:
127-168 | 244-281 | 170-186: 1.0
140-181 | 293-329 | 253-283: -2.0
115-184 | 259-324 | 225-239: -0.6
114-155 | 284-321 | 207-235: -1.1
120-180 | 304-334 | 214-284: -4.3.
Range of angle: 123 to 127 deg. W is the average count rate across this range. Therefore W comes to 3.79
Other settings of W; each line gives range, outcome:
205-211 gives 3.97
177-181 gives 3.78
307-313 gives 4.02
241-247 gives 4.3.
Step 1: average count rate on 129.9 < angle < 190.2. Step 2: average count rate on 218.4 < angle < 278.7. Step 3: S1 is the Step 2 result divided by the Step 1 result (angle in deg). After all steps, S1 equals 1.09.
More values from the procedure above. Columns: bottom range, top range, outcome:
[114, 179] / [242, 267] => 1.12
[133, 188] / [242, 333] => 1.07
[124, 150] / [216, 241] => 1.08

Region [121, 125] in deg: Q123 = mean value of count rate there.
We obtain 3.78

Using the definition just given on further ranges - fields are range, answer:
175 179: 3.82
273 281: 4.36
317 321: 4.02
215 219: 3.98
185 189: 3.97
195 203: 4.08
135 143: 3.83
